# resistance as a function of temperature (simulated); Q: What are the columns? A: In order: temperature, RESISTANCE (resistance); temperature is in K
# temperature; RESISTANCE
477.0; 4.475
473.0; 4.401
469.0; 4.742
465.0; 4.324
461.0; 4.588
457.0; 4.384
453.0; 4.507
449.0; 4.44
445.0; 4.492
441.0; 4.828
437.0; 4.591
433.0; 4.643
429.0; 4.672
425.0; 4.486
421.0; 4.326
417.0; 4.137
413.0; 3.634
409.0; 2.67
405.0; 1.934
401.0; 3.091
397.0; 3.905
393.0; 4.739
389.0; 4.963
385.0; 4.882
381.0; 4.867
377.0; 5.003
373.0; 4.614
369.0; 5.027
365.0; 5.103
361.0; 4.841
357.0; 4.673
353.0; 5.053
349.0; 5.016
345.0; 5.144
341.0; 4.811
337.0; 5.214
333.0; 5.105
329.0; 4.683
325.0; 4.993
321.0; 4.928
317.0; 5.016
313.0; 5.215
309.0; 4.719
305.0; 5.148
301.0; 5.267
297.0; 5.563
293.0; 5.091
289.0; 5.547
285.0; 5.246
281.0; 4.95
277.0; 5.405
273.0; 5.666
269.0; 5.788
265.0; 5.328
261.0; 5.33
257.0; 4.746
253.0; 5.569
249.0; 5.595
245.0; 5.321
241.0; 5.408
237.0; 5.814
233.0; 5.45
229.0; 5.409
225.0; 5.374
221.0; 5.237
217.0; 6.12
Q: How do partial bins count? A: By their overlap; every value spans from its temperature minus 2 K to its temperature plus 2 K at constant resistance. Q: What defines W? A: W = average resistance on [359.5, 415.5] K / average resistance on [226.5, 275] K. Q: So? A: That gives 0.78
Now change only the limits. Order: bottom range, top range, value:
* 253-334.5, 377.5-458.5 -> 0.81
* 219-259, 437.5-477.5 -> 0.84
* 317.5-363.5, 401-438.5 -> 0.78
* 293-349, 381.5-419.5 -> 0.76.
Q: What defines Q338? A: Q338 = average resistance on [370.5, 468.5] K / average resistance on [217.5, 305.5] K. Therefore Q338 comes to 0.80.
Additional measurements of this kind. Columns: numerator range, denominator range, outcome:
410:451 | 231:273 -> 0.80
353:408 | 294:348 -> 0.87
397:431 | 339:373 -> 0.74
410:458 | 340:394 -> 0.89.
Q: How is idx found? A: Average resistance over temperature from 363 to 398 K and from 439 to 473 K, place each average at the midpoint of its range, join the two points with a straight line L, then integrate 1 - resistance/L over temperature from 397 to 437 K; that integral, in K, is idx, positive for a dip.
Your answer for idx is 7.6 K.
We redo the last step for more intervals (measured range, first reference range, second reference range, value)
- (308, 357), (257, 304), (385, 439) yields -1.70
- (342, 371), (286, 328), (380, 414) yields -3.65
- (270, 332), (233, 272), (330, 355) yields 0.66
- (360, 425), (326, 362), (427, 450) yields 7.56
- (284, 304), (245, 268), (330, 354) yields -0.51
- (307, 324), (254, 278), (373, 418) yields -0.40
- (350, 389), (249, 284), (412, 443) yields -1.08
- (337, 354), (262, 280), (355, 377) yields -0.09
